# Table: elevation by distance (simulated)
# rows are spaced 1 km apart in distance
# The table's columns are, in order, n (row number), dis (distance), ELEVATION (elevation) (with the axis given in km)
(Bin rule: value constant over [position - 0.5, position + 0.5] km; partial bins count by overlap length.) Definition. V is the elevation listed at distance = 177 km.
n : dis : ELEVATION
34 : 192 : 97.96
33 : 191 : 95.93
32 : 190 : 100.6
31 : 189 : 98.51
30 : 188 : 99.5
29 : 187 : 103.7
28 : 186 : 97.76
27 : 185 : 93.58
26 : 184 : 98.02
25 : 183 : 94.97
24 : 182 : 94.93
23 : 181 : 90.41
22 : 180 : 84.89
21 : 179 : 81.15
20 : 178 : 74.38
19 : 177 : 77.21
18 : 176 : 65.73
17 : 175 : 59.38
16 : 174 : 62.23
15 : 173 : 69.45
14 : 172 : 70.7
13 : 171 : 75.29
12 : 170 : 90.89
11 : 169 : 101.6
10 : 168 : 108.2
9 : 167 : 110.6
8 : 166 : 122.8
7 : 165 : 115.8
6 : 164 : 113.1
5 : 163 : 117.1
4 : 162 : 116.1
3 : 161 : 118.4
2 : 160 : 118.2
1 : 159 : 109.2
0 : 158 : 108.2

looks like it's 77.21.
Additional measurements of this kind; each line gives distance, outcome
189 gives 98.51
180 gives 84.89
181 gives 90.41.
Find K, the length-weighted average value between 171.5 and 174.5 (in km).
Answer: 67.5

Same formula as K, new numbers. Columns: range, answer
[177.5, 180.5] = 80.1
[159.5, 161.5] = 118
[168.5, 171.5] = 89.3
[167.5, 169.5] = 105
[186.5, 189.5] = 101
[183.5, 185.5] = 95.8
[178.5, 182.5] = 87.8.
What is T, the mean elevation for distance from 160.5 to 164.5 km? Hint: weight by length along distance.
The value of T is 116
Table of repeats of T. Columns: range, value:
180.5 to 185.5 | 94.4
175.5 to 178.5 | 72.4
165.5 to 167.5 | 117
